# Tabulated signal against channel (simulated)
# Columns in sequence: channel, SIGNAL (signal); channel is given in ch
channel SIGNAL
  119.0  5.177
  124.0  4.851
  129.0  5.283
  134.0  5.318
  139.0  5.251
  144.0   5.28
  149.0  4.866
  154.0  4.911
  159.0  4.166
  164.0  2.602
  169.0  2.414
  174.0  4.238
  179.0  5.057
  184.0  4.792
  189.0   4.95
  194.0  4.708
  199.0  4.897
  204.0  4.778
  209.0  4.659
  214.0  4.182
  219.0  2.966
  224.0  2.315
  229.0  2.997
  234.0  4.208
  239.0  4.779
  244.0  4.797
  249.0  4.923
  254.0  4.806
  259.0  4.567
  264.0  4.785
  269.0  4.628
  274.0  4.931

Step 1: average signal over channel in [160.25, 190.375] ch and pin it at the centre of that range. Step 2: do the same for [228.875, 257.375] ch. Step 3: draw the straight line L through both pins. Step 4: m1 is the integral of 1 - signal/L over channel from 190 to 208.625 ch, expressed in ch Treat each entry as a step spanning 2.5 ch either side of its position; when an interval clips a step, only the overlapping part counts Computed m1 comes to -2.7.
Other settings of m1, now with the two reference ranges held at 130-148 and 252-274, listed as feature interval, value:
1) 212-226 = 5.0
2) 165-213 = 5.7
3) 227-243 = 2.4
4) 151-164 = 2.5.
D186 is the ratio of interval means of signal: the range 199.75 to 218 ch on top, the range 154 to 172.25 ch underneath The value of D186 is 1.3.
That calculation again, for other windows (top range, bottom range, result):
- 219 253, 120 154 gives 0.77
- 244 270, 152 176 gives 1.31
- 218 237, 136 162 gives 0.65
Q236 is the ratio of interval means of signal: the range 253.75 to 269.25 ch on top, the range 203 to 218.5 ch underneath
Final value 1.1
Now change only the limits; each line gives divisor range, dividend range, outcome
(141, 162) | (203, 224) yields 0.82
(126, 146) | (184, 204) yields 0.92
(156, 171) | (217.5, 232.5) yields 0.90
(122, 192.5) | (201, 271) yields 0.93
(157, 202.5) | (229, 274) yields 1.09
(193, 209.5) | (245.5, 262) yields 1.00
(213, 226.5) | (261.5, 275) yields 1.57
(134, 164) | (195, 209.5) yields 1.01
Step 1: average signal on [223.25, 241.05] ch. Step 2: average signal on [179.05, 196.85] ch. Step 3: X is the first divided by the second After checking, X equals 0.8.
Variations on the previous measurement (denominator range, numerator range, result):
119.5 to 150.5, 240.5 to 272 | 0.92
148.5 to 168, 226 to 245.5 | 1.05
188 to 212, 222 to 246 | 0.80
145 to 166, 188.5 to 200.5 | 1.14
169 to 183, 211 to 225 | 0.77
